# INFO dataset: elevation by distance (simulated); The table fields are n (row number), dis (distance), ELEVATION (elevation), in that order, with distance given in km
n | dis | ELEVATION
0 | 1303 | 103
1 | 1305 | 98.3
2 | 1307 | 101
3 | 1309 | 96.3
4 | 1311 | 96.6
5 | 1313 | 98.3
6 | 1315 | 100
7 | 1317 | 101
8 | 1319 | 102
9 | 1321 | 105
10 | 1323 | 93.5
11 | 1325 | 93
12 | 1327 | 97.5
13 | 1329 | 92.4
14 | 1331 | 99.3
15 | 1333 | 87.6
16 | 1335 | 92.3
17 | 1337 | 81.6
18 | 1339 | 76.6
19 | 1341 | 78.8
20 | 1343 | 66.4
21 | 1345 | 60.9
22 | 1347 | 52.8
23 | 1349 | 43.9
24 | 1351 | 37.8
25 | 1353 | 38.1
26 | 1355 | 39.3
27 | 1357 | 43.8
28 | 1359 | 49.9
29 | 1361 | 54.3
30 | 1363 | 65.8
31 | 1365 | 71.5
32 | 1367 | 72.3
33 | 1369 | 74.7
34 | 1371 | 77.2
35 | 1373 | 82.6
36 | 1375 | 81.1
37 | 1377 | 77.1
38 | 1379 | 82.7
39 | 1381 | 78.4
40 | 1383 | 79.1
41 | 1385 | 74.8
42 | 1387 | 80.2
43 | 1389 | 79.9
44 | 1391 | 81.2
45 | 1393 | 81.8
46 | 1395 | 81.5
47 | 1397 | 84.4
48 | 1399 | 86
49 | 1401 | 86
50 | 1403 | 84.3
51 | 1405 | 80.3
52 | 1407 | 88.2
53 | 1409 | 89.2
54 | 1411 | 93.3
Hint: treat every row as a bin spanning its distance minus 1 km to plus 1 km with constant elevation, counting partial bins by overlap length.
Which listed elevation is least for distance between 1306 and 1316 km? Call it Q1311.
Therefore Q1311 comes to 96.3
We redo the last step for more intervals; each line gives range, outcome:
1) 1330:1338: 81.6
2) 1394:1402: 81.5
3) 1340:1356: 37.8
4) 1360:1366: 54.3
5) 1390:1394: 81.2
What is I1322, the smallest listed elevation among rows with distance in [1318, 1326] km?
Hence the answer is 93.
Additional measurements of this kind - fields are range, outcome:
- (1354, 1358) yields 39.3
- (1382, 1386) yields 74.8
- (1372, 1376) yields 81.1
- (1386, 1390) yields 79.9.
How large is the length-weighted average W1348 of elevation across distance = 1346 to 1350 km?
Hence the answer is 48.3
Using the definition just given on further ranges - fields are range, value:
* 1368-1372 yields 76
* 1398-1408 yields 85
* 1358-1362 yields 52.1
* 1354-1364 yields 50.6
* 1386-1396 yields 80.9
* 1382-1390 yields 78.5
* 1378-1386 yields 78.8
